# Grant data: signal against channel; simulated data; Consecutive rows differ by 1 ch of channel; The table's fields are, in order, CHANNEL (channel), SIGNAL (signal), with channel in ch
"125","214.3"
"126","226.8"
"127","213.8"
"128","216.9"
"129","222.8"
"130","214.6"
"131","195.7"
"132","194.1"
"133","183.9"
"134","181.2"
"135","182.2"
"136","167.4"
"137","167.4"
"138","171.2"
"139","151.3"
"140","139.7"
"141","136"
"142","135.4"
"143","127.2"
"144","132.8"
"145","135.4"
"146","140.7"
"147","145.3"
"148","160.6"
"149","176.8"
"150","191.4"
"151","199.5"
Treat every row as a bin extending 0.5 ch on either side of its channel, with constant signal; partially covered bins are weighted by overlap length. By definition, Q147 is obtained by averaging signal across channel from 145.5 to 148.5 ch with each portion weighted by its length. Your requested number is 149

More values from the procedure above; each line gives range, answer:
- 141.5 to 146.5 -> 134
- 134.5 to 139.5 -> 168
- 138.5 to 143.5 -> 138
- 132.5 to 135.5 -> 182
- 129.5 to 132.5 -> 201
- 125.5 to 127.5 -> 220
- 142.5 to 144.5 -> 130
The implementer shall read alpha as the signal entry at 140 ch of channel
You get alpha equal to 139.7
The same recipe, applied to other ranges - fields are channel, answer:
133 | 183.9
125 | 214.3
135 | 182.2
